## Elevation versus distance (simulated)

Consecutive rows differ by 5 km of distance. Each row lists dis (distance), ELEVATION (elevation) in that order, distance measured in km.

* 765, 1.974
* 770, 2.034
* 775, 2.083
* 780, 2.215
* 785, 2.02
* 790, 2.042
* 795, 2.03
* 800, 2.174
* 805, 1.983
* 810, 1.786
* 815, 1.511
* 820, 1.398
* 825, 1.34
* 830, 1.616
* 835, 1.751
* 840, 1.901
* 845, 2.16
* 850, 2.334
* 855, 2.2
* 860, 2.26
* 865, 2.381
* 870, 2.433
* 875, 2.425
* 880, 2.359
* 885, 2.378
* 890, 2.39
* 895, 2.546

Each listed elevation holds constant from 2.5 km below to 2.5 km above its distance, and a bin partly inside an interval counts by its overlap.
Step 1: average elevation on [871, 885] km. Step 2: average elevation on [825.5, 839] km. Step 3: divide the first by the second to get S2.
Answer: 1.44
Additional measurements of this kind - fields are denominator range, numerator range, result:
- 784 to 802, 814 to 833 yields 0.71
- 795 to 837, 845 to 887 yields 1.36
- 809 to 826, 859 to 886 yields 1.59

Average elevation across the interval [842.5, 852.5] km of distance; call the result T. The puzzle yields 2.25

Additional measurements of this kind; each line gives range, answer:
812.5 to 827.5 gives 1.42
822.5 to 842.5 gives 1.65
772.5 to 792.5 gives 2.09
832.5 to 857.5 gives 2.07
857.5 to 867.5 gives 2.32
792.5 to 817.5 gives 1.9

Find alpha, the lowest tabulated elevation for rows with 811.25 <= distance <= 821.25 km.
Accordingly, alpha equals 1.398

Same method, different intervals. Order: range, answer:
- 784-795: 2.02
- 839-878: 1.901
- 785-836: 1.34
